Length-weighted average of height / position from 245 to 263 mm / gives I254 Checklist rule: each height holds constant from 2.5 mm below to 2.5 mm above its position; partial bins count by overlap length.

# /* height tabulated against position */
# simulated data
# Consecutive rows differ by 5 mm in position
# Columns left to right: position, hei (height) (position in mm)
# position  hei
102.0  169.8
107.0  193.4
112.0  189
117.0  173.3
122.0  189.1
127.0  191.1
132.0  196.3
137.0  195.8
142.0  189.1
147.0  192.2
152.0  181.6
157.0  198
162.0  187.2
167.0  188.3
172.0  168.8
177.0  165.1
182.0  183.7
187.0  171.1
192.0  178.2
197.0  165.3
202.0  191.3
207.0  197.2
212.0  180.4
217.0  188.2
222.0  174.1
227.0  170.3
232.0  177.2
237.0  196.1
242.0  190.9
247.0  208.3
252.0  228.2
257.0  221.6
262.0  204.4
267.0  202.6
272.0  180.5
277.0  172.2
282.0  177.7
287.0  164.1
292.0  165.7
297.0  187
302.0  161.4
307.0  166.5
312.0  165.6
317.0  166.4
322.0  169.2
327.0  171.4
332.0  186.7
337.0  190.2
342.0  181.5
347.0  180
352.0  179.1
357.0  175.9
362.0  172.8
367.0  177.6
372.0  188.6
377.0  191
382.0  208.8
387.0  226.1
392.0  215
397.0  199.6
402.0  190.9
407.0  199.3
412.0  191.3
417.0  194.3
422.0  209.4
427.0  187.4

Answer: 217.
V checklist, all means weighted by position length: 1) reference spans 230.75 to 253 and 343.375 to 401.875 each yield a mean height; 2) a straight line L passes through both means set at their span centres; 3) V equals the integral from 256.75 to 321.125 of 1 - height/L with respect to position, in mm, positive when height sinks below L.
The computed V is 6.2 mm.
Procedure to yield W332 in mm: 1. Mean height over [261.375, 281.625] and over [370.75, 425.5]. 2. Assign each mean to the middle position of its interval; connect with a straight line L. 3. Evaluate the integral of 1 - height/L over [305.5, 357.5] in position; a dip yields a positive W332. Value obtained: 4.86 mm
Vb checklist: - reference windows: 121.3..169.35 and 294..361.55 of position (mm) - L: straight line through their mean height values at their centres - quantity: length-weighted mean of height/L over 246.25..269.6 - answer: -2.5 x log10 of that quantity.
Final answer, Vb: -0.176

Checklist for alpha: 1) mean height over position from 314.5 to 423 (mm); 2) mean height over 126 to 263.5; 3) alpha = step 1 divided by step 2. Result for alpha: 1.0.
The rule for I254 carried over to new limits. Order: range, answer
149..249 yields 183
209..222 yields 183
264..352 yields 176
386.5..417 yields 201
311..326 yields 168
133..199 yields 182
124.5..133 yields 193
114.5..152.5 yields 189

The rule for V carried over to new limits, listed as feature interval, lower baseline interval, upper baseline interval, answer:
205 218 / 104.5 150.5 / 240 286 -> 0.4 mm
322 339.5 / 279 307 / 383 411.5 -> 0.2 mm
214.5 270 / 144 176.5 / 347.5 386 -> -3.3 mm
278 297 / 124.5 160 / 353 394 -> 2.1 mm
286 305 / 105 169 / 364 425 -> 2.5 mm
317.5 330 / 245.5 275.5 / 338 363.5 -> 1.1 mm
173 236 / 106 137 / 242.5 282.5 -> 5.4 mm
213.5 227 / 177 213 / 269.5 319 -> -0.1 mm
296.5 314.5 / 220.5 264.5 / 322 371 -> 1.8 mm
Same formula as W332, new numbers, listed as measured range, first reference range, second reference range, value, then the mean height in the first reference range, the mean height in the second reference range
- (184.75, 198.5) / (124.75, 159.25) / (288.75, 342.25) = 1.08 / 192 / 173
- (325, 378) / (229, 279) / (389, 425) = 4.86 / 198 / 200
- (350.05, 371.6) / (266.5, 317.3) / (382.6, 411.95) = 1.83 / 173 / 205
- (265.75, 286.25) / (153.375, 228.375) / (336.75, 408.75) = 0.59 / 181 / 192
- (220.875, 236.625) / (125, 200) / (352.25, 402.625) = 0.83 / 183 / 194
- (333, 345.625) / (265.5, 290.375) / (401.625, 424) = 0.09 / 178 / 197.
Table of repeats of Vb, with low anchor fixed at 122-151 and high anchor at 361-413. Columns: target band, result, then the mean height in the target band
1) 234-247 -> -0.01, 196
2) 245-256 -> -0.13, 219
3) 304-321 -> 0.18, 166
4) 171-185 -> 0.12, 173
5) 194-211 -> 0.05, 184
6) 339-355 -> 0.09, 180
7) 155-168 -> 0.01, 191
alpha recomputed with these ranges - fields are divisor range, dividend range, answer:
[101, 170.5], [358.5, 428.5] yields 1.04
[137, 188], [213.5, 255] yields 1.04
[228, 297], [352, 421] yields 1.02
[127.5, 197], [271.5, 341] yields 0.94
